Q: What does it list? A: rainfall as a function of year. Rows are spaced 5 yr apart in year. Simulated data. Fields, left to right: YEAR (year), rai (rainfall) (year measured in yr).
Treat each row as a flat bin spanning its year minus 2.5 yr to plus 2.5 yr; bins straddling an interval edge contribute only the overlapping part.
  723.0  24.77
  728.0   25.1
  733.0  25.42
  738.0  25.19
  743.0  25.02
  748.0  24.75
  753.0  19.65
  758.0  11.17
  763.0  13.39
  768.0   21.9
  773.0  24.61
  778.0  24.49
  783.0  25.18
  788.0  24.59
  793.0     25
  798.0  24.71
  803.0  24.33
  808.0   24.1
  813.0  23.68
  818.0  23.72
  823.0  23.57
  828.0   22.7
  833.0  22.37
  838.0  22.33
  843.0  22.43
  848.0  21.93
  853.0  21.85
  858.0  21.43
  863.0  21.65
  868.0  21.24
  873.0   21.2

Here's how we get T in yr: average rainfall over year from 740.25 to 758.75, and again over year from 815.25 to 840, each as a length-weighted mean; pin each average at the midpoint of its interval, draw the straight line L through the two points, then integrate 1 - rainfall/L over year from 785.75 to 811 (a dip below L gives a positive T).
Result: -2.6 yr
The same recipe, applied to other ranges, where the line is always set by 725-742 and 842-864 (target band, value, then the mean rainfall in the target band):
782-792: -0.5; 24.9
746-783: 6.1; 20.3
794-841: -1.4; 23.5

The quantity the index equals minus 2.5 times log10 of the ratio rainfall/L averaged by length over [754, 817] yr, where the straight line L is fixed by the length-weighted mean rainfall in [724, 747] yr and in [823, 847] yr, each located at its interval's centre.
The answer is 0.07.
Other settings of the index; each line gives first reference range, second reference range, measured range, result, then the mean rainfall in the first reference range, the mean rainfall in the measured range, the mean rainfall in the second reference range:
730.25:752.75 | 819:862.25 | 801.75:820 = -0.043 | 24.6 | 23.9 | 22.3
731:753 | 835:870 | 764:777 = 0.072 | 24.5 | 22.3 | 21.9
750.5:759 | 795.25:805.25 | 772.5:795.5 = -0.157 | 16.2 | 24.8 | 24.5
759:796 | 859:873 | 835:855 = -0.027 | 22.3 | 22.1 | 21.4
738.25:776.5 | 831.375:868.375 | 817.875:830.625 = -0.084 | 20.5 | 23.2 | 21.9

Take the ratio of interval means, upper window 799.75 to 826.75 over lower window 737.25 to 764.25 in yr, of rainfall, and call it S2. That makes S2 1.20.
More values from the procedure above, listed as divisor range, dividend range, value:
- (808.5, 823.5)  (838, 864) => 0.92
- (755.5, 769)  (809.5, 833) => 1.58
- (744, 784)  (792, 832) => 1.16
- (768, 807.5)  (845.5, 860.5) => 0.89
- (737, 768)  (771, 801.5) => 1.25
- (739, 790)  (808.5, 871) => 1.04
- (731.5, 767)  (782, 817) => 1.19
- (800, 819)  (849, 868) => 0.90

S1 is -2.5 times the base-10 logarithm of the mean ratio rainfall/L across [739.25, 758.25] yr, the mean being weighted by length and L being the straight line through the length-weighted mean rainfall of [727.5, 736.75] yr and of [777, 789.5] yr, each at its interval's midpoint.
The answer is 0.17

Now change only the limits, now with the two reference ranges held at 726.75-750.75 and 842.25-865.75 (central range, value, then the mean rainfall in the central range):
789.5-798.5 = -0.06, 24.9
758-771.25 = 0.40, 16.8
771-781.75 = -0.03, 24.6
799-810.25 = -0.05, 24.3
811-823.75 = -0.04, 23.7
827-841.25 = 0.00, 22.4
